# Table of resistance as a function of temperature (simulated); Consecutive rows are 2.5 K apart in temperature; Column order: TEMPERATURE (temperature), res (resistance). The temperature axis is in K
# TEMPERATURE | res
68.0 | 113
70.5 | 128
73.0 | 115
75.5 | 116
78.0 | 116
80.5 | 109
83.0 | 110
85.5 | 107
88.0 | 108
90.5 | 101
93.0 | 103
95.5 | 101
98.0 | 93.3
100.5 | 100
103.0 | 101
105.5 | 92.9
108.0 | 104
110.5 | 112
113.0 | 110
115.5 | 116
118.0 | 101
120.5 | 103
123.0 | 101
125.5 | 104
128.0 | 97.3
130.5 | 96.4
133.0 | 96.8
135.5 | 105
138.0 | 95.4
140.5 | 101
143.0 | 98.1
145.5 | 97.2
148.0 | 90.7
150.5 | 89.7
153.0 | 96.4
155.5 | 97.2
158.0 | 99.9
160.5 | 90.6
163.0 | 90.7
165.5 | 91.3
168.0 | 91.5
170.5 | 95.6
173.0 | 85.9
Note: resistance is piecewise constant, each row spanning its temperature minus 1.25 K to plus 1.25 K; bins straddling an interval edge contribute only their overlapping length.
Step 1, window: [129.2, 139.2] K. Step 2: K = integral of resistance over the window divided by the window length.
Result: 98.4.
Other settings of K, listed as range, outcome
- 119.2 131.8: 100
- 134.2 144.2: 99.9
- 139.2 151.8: 95.3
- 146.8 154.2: 92.2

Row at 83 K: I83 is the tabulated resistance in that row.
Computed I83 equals 110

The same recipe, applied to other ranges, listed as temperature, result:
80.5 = 109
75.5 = 116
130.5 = 96.4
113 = 110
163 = 90.7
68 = 113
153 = 96.4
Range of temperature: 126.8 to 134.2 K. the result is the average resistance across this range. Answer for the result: 96.8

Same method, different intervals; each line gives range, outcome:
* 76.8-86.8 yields 110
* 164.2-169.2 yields 91.4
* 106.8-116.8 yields 110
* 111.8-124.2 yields 106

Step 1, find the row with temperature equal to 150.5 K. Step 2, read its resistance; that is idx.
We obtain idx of 89.7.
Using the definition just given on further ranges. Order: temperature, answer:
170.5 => 95.6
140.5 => 101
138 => 95.4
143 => 98.1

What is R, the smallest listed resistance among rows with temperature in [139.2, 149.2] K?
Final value 90.7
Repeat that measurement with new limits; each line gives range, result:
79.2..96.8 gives 101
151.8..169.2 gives 90.6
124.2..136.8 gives 96.4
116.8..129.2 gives 97.3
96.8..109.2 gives 92.9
